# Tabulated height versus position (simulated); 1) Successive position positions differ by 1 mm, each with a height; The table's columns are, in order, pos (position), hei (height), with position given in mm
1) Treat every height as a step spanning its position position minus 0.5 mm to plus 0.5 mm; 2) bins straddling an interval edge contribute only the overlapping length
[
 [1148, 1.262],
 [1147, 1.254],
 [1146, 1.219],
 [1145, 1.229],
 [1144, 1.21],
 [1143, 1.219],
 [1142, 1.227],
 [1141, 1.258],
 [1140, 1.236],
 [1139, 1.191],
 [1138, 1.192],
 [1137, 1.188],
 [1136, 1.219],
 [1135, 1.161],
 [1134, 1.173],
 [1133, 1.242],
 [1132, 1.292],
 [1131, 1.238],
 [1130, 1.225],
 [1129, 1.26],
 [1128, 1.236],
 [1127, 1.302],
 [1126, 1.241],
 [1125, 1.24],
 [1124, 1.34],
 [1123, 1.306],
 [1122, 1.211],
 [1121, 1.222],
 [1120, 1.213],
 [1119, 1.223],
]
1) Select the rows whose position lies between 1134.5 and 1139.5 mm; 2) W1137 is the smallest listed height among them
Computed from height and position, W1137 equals 1.161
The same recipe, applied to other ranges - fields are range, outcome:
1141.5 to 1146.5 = 1.21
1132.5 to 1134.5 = 1.173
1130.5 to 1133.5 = 1.238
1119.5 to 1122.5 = 1.211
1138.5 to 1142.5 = 1.191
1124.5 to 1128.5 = 1.236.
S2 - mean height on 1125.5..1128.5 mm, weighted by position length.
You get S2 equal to 1.26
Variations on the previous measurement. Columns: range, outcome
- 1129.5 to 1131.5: 1.23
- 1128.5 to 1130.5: 1.24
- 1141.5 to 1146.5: 1.22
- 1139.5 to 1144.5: 1.23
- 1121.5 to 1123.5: 1.26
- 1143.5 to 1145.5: 1.22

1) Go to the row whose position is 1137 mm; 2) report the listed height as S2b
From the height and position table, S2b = 1.188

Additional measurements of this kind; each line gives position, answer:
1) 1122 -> 1.211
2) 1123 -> 1.306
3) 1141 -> 1.258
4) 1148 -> 1.262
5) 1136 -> 1.219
